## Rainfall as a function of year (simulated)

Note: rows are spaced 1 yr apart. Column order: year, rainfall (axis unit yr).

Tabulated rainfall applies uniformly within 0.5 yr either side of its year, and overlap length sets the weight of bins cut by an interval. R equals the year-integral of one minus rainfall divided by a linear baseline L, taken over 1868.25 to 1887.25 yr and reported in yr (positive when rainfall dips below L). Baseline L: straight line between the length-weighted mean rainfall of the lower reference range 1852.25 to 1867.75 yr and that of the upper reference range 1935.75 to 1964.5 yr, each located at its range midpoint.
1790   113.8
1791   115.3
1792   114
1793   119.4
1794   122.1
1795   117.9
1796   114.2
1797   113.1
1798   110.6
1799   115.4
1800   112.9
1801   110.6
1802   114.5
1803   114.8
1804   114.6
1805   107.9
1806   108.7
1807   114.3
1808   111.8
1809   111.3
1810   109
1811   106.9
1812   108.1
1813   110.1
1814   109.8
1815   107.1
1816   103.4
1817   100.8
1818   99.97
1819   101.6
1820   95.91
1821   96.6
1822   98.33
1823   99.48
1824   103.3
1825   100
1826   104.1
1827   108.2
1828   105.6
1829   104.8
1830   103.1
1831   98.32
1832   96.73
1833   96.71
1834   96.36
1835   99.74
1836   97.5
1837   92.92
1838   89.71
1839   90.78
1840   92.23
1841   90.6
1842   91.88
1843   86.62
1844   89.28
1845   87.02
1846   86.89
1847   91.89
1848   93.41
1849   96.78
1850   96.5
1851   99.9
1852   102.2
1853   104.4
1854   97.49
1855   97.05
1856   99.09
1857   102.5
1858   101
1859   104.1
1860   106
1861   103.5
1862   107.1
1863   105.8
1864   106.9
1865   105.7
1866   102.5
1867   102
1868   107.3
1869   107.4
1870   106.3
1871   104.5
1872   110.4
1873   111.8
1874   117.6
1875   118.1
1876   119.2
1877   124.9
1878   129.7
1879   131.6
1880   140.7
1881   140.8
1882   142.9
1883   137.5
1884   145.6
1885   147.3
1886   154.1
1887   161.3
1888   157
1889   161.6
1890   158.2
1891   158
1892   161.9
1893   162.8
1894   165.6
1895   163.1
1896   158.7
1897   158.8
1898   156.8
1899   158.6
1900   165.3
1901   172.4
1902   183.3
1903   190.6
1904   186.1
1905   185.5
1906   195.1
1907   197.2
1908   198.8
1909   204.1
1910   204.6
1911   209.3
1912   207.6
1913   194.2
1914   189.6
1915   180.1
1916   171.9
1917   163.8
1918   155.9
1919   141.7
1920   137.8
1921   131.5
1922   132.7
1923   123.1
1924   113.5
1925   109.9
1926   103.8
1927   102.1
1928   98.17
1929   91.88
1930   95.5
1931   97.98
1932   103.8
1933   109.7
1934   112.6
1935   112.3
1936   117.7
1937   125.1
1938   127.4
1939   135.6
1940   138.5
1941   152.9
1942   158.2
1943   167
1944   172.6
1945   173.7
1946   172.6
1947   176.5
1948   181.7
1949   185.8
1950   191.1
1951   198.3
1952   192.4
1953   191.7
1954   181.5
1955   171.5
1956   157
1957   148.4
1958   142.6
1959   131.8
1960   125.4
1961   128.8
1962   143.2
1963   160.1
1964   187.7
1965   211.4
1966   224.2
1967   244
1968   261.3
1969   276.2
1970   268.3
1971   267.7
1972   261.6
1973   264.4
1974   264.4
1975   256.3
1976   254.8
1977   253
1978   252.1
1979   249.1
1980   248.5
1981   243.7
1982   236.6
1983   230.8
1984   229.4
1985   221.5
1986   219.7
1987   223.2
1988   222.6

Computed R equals -2.26 yr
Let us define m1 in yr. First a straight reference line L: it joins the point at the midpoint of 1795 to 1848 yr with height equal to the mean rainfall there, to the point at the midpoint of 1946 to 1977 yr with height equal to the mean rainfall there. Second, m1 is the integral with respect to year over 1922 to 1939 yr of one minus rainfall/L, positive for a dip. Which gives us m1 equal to 6.6 yr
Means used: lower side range 102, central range 111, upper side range 202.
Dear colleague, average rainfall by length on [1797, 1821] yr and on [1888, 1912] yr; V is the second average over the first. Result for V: 1.63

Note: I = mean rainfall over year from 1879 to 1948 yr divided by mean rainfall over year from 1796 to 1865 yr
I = 1.50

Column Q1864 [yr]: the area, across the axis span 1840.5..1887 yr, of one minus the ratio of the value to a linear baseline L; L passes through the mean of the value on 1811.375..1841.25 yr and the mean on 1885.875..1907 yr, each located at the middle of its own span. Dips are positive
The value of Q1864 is 9.1 yr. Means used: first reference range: 100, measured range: 110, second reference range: 168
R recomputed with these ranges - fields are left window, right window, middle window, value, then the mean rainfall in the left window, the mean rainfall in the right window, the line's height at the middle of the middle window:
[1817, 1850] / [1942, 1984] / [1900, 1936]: 3.04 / 96.5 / 206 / 168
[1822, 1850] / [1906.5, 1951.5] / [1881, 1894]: -2.85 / 96.1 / 150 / 126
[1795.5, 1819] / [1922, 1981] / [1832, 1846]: 3.56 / 110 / 174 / 124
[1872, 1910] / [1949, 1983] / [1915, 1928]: 3.35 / 157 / 212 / 179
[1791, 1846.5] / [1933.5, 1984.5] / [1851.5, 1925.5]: 3.29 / 104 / 193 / 148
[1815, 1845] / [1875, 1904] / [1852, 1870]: 3.30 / 97.7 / 154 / 127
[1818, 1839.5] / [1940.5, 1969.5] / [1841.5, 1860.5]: 2.82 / 99.1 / 180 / 113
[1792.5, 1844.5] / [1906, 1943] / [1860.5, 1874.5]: 1.78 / 104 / 144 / 123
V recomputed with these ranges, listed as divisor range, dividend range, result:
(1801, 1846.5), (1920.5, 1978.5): 1.67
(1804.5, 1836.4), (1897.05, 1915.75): 1.80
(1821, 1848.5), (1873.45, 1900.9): 1.54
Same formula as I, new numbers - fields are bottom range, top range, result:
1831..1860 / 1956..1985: 2.29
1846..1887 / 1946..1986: 1.85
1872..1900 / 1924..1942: 0.79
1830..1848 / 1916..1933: 1.29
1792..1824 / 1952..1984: 1.96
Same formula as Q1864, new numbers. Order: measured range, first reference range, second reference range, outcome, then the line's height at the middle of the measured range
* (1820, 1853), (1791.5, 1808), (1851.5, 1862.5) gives 3.1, 106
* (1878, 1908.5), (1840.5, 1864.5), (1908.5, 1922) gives -3.0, 148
